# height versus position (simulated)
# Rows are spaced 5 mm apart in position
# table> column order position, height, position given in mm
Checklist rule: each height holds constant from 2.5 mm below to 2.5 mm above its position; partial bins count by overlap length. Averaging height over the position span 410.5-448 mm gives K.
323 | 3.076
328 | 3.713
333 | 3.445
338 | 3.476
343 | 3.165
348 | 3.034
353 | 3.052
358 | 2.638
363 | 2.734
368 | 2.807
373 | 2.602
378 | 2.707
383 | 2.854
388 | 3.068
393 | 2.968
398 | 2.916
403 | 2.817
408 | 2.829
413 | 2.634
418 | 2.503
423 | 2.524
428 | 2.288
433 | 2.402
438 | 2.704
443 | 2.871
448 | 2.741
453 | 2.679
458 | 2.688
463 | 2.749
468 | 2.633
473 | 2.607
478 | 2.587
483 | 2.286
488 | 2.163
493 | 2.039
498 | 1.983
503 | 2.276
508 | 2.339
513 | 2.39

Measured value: 2.57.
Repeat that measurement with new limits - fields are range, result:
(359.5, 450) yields 2.72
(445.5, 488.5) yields 2.59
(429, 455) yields 2.66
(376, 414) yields 2.86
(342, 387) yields 2.84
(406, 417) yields 2.7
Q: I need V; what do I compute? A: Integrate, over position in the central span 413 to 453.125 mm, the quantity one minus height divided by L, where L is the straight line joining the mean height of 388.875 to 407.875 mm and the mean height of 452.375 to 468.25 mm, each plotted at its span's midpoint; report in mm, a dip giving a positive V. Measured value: 2.87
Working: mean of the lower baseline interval 2.91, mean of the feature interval 2.59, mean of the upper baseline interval 2.7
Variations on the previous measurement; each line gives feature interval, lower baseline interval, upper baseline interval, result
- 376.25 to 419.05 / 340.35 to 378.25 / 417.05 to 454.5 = -1.59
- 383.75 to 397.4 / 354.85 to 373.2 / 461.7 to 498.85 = -1.75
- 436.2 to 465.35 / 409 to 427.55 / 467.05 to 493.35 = -3.19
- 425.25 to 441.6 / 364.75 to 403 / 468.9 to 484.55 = 1.08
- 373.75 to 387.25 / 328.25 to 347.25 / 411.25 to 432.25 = 0.55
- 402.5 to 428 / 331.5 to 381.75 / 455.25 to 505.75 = 0.77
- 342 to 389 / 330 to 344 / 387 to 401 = 4.89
